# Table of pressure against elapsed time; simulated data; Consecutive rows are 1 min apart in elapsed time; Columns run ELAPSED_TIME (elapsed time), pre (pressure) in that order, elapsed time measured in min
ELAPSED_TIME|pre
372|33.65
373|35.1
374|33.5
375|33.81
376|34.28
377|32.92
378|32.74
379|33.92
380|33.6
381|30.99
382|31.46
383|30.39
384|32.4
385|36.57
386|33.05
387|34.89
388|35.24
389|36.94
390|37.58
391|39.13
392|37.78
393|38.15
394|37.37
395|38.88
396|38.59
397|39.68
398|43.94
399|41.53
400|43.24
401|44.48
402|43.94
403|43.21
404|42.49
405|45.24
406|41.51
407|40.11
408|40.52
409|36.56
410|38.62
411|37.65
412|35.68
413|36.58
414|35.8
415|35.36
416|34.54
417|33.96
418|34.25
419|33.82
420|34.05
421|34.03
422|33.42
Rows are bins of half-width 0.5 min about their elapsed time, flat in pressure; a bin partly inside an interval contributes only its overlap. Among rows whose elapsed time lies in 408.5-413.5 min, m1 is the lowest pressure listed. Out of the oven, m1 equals 35.68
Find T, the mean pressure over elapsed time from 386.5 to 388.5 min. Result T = 35.1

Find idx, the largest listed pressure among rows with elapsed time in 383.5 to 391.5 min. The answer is 39.13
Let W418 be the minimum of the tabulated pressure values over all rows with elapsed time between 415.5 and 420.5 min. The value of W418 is 33.82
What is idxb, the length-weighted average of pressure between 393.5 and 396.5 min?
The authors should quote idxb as 38.3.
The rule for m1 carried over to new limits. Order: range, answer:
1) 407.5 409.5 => 36.56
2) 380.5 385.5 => 30.39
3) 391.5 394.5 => 37.37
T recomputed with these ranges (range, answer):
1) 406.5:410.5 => 39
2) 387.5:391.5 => 37.2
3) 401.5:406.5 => 43.3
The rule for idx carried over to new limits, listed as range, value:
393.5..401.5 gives 44.48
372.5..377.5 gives 35.1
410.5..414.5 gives 37.65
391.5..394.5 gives 38.15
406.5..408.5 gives 40.52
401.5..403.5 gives 43.94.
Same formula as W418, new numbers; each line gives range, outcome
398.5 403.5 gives 41.53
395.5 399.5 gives 38.59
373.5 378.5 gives 32.74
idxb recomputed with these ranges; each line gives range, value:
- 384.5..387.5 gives 34.8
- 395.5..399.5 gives 40.9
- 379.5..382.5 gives 32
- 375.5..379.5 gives 33.5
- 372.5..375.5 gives 34.1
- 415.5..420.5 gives 34.1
